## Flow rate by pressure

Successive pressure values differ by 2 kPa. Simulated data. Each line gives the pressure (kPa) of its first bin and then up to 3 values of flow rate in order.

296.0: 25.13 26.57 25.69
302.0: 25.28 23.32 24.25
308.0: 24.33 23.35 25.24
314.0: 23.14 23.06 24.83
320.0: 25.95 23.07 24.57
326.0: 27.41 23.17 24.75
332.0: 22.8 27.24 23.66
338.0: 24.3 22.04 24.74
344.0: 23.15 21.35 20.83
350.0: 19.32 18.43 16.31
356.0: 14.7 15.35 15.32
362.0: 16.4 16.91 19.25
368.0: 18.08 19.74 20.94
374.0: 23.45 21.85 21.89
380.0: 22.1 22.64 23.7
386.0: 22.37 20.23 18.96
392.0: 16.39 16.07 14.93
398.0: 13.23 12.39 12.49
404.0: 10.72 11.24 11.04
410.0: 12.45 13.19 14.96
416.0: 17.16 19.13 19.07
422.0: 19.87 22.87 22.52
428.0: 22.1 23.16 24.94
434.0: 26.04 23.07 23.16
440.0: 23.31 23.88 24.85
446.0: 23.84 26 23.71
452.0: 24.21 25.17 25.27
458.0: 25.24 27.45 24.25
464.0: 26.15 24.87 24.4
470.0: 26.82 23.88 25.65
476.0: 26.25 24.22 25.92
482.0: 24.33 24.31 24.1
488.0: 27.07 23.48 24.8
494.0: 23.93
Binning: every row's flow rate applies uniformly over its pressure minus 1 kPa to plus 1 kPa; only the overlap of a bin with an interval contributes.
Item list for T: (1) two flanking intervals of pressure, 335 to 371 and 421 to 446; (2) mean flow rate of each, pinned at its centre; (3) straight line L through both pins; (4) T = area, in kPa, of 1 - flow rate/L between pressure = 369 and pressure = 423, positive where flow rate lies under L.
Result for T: 9.84 kPa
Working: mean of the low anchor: 19.4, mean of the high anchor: 23.3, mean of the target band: 17.5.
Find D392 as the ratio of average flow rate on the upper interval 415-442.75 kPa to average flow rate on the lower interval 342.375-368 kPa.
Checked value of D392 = 1.21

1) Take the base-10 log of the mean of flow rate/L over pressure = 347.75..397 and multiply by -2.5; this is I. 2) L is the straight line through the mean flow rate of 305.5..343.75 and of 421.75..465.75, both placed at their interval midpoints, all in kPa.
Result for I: 0.26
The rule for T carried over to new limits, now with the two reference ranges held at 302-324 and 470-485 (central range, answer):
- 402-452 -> 9.6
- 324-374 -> 7.2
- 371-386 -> 1.3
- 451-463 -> -0.2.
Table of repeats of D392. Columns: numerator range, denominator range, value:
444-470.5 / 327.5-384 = 1.21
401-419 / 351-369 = 0.81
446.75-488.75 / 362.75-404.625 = 1.36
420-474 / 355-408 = 1.37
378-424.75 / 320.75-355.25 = 0.74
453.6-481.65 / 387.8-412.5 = 1.82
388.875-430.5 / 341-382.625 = 0.83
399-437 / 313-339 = 0.73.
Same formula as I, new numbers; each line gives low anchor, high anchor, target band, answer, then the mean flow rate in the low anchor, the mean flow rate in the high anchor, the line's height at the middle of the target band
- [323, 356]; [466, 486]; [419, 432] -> 0.11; 22.5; 25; 24.1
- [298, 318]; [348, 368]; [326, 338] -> -0.18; 24.3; 17.1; 20.9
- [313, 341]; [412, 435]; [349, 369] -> 0.33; 24.3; 20.7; 23.1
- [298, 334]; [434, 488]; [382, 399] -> 0.31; 24.5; 24.8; 24.7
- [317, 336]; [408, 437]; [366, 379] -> 0.08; 24.8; 19.7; 22.4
